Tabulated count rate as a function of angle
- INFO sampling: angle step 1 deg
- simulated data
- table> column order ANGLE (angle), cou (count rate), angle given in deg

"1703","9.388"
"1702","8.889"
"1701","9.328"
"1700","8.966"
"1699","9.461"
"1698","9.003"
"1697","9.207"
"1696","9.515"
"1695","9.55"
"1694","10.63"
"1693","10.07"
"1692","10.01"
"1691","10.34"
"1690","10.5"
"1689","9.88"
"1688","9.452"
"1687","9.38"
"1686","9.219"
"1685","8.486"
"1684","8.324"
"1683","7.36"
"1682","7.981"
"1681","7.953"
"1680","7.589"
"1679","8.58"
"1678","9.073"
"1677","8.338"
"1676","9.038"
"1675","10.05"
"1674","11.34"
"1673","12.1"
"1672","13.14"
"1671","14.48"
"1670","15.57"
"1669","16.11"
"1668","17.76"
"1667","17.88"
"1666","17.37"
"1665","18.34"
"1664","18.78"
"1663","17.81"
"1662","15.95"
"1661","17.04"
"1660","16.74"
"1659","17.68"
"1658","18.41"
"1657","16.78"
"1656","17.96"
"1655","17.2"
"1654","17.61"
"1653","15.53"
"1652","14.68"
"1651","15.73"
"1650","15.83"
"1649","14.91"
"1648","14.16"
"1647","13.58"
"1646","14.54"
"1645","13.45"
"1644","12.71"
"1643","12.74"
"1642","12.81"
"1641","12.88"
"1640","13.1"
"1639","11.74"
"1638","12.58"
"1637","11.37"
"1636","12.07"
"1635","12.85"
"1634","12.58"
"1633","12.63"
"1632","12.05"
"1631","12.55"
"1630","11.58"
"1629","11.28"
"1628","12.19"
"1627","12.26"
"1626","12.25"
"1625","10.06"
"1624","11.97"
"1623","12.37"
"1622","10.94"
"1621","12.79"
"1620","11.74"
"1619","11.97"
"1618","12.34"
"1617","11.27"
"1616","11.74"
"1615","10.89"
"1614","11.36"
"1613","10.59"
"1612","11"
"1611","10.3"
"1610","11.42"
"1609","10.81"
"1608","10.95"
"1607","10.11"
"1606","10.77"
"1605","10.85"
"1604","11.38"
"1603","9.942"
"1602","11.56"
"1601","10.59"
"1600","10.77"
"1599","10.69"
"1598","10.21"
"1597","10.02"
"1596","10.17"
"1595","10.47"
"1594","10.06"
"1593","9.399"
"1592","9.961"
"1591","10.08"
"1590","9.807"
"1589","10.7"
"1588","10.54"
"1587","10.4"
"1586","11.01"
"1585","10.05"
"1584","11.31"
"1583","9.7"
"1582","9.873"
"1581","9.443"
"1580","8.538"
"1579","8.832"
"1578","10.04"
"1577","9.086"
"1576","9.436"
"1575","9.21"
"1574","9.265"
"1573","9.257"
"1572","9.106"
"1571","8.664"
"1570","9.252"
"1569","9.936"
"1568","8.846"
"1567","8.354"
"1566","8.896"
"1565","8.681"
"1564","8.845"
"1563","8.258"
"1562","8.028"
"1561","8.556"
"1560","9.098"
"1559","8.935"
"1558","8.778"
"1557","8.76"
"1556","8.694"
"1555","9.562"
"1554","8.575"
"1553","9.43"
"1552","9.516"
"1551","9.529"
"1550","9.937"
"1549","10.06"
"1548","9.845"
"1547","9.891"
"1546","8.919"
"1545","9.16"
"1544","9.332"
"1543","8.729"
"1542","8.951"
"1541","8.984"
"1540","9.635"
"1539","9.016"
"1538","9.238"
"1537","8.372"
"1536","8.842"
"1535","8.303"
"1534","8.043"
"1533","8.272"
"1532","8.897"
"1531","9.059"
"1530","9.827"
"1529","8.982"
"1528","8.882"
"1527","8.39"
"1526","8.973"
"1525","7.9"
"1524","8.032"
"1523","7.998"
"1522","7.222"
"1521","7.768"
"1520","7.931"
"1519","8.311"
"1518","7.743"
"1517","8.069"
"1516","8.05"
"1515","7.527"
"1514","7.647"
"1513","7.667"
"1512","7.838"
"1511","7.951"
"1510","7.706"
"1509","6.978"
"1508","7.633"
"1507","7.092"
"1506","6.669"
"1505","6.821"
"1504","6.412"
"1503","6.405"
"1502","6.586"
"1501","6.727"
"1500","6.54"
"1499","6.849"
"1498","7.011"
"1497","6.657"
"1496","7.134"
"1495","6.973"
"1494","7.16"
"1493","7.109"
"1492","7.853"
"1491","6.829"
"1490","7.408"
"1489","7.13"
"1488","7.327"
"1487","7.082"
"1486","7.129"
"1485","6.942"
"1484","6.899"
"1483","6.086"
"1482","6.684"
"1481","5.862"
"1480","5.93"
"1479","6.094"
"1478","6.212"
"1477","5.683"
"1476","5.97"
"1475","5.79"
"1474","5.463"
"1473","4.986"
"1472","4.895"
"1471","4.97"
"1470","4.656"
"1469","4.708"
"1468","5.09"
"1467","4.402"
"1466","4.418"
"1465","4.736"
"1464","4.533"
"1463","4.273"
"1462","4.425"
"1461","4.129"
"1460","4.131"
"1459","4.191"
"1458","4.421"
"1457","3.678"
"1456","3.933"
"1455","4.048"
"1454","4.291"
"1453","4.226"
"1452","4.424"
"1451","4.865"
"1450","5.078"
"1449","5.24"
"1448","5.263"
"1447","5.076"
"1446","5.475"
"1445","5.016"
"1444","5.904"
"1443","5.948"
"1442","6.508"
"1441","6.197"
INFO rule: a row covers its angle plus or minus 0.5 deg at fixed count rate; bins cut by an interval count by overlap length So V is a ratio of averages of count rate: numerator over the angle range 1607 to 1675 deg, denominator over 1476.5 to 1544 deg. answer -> 1.79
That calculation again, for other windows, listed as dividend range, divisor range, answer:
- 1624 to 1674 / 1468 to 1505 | 2.27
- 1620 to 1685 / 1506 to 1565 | 1.55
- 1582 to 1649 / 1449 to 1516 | 1.91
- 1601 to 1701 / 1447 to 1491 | 2.32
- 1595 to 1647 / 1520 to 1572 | 1.31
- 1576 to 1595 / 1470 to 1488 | 1.65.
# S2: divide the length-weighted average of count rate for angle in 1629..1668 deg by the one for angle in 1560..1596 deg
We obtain 1.6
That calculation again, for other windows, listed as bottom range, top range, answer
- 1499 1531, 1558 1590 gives 1.22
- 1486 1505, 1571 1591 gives 1.40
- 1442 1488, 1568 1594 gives 1.86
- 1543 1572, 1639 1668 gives 1.74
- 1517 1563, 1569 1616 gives 1.16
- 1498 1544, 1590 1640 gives 1.41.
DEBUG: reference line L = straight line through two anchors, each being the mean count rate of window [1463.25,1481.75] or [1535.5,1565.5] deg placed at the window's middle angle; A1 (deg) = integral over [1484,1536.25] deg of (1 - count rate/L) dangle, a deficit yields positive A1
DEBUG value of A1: -4.0 deg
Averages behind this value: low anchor 5.25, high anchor 9.07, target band 7.61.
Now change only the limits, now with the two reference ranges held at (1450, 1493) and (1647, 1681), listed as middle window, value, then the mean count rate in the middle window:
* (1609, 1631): 1.8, 11.5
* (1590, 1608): 1.8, 10.4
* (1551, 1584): 3.1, 9.09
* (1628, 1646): 1.3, 12.5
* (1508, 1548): -1.5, 8.44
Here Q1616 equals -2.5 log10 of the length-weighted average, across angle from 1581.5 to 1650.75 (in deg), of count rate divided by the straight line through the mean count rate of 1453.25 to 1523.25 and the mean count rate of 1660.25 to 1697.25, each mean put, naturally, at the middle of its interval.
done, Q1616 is -0.16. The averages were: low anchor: 6.26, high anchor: 11.8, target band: 11.5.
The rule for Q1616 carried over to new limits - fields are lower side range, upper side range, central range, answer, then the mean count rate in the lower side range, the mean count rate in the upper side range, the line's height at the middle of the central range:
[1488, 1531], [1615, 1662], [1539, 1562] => 0.03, 7.55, 13.5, 9.45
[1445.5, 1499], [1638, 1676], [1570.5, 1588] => 0.16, 5.58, 15.1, 11.1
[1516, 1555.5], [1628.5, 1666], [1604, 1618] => 0.16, 8.81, 14.6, 12.7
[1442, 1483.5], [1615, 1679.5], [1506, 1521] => -0.04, 5.02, 13.6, 7.4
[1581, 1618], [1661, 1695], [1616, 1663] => -0.21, 10.6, 11.8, 11.2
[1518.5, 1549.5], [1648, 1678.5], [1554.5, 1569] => 0.16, 8.77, 15.3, 10.2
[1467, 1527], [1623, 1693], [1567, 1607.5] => 0.03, 6.85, 13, 10.3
